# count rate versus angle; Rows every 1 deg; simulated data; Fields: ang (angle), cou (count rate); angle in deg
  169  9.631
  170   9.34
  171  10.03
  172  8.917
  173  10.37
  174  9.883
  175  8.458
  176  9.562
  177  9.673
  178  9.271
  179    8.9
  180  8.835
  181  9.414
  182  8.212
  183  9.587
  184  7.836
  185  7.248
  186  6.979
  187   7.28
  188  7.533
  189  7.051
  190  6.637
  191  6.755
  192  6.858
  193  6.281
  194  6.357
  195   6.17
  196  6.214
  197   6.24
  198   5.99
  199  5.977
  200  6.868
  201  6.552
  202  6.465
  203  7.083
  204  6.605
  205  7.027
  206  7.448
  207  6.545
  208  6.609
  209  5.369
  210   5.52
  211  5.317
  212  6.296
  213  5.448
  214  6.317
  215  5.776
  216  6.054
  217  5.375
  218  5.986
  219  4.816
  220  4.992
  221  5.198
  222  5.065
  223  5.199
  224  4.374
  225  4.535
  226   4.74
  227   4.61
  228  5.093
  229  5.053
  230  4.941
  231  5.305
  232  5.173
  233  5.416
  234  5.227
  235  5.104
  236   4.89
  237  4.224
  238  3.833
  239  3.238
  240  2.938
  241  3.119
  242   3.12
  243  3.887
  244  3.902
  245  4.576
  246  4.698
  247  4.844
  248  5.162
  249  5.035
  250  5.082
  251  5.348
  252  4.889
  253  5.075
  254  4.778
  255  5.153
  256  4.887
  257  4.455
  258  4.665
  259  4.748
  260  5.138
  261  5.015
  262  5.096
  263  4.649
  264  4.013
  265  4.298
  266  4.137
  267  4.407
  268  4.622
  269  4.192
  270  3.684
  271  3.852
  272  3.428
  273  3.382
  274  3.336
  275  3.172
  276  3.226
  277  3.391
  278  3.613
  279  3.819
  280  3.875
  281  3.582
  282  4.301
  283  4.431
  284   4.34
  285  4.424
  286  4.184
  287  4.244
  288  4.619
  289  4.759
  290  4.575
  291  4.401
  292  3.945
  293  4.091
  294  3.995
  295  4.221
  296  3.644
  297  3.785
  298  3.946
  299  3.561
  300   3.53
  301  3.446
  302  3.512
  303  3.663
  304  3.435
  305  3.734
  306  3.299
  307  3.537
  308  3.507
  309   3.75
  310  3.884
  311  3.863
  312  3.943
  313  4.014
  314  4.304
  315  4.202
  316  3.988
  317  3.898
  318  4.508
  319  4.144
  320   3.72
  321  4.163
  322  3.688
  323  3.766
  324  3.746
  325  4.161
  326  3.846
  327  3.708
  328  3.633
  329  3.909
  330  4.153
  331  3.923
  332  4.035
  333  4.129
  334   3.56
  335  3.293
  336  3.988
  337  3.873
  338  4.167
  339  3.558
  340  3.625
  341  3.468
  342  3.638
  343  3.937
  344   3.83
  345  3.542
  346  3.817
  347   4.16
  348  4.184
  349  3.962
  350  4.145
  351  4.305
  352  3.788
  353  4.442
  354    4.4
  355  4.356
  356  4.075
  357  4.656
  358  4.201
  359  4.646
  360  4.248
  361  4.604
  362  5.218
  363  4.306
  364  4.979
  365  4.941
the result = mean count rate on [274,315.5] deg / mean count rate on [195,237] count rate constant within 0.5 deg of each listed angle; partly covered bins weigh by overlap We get 0.7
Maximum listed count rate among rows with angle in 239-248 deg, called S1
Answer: 5.162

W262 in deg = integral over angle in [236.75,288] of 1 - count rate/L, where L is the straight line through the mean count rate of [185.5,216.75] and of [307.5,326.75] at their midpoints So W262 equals 8.83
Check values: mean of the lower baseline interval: 6.43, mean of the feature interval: 4.23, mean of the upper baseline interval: 3.95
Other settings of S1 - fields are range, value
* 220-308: 5.416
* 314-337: 4.508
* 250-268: 5.348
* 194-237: 7.448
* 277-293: 4.759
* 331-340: 4.167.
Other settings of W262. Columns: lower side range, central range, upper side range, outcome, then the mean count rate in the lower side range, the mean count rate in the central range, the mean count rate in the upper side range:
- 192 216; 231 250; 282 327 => 3.6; 6.29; 4.4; 3.96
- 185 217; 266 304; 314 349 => 6.9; 6.44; 3.92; 3.89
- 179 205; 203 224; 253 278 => 1.5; 7.12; 5.84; 4.24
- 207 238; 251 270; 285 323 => -0.1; 5.26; 4.67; 3.94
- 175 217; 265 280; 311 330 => 4.1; 7.03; 3.76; 3.97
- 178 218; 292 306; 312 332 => 2.4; 6.82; 3.73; 3.97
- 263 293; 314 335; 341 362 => 0.9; 4.02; 3.94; 4.16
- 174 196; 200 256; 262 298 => 8.7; 7.86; 5.18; 4.03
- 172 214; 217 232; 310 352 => 3.5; 7.29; 5.01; 3.91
